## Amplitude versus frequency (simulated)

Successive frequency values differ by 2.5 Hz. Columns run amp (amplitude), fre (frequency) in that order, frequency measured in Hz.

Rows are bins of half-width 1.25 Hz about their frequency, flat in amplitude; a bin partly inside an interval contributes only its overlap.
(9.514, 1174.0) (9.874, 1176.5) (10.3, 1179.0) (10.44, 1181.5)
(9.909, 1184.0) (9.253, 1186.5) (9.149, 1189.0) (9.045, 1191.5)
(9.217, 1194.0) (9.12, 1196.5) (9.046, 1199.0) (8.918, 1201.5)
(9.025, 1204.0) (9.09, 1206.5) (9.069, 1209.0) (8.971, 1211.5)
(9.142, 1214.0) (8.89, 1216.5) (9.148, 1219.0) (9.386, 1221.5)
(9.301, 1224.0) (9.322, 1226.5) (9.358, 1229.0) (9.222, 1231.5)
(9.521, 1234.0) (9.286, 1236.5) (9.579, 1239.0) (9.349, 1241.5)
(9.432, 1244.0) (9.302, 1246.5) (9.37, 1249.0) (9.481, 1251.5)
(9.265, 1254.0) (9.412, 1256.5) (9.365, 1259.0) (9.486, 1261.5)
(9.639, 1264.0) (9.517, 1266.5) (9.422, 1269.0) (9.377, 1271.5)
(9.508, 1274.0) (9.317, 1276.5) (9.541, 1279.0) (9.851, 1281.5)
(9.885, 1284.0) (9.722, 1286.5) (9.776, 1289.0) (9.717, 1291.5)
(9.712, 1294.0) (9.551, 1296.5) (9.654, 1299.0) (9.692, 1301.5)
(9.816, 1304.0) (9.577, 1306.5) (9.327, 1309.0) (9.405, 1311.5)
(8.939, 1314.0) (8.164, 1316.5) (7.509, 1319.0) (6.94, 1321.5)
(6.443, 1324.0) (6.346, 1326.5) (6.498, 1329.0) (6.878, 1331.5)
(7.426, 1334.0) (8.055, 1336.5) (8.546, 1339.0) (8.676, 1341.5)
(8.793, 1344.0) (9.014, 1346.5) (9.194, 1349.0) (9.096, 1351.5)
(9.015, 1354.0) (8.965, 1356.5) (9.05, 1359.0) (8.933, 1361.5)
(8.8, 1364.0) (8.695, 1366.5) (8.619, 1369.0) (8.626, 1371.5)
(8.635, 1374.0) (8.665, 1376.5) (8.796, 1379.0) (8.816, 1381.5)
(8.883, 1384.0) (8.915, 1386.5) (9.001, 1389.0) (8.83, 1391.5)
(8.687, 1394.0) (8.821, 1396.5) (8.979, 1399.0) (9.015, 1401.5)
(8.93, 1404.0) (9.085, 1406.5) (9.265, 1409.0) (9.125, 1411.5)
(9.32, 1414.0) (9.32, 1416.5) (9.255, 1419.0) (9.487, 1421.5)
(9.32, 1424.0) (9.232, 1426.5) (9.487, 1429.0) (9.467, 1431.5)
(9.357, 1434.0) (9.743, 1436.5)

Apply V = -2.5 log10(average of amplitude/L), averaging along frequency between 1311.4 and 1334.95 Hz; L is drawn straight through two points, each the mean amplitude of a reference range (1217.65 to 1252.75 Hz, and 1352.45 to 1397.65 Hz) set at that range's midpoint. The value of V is 0.221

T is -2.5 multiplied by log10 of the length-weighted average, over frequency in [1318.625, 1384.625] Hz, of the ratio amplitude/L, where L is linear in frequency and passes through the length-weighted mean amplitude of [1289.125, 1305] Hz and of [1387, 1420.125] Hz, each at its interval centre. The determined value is 0.13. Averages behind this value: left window 9.69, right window 9.04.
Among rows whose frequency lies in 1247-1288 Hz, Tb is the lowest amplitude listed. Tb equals 9.265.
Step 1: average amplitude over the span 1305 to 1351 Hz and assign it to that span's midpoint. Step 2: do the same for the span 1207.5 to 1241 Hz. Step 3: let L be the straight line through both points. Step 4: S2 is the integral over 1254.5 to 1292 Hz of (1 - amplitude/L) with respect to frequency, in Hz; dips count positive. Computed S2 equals -3.6 Hz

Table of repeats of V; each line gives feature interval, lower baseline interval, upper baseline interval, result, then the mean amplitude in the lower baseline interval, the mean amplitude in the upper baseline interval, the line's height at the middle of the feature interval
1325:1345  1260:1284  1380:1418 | 0.21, 9.54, 9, 9.27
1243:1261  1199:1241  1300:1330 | -0.06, 9.2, 8.25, 8.88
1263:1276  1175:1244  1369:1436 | -0.03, 9.33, 9.05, 9.25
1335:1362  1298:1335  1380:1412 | -0.04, 8.17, 8.94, 8.48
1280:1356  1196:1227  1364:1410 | 0.03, 9.1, 8.84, 8.95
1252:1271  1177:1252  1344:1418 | -0.03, 9.33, 8.93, 9.21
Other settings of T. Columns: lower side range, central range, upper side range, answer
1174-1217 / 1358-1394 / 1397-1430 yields 0.05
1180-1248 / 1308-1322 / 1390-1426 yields 0.09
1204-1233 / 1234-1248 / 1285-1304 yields -0.01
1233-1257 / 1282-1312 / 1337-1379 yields -0.06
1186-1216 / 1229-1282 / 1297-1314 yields -0.01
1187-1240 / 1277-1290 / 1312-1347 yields -0.17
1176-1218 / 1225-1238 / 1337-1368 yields -0.02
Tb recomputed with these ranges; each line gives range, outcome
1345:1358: 8.965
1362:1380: 8.619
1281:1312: 9.327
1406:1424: 9.085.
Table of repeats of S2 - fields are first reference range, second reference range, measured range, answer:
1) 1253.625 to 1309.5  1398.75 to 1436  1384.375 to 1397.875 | 0.68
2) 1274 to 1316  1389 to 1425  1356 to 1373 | 0.87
